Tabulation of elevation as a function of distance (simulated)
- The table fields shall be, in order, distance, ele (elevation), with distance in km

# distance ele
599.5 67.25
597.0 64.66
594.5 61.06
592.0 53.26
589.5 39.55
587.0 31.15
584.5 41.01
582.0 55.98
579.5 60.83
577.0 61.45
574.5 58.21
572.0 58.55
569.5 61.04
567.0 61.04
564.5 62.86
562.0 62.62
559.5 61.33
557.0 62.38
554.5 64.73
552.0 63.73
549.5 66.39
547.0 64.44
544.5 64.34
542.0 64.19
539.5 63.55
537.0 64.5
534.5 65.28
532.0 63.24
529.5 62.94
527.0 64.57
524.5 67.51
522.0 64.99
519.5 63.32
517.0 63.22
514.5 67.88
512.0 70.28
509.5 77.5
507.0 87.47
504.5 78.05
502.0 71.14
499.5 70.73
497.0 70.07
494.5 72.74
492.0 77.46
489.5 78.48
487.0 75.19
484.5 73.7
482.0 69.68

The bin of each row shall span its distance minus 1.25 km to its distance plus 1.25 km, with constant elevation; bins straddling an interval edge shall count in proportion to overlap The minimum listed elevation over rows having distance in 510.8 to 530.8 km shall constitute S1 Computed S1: 62.94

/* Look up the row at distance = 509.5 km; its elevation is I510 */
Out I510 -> 77.5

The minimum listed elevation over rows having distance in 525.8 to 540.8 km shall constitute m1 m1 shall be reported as 62.94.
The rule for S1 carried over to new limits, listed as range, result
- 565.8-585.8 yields 41.01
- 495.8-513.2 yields 70.07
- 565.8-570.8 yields 61.04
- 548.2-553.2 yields 63.73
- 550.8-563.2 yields 61.33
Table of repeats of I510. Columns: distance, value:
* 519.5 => 63.32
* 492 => 77.46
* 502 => 71.14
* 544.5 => 64.34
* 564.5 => 62.86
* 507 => 87.47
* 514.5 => 67.88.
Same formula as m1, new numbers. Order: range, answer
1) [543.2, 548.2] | 64.34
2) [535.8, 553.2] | 63.55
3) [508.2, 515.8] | 67.88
